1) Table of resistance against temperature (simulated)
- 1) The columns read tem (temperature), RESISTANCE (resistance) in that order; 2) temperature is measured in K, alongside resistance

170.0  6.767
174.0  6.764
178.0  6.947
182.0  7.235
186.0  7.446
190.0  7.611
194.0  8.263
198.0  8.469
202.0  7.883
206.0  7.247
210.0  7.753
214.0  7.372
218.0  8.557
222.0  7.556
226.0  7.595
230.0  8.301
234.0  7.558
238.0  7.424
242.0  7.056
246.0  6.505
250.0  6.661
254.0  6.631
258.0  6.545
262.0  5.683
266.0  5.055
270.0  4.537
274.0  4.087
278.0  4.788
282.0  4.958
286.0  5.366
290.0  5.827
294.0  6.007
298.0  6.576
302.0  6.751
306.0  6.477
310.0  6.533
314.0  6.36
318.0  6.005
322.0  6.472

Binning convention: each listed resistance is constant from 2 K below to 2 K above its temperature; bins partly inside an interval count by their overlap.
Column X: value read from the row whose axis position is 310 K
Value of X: 6.533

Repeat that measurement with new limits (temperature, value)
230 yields 8.301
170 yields 6.767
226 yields 7.595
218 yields 8.557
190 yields 7.611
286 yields 5.366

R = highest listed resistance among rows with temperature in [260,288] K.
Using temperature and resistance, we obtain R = 5.683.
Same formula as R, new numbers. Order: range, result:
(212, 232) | 8.557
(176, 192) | 7.611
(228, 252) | 8.301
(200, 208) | 7.883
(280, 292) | 5.827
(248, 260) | 6.661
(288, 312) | 6.751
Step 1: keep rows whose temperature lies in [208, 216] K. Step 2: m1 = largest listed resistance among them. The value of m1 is 7.753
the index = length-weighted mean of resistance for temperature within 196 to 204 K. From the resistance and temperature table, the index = 8.18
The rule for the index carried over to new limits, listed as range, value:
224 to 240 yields 7.72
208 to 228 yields 7.77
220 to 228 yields 7.58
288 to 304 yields 6.29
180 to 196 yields 7.64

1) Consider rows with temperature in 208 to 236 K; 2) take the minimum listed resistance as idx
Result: 7.372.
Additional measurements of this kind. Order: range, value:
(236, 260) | 6.505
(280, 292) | 4.958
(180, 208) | 7.235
